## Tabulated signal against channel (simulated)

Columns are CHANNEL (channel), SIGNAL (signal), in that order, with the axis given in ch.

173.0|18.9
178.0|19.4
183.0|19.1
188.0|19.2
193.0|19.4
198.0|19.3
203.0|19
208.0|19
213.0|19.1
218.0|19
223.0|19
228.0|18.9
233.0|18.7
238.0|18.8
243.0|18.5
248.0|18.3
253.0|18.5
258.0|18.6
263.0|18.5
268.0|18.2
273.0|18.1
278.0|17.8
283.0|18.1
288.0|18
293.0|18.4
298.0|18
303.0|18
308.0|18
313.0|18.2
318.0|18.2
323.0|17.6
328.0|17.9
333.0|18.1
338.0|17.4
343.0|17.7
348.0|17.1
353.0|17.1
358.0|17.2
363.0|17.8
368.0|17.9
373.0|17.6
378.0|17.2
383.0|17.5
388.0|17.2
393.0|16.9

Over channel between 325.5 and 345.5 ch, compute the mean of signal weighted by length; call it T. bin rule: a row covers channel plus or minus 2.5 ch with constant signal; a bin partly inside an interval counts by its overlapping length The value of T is 17.8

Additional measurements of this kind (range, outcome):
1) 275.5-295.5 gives 18.1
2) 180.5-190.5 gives 19.1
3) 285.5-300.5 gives 18.1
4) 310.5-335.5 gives 18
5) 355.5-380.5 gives 17.5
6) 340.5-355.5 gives 17.3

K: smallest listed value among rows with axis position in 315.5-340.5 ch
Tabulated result 17.4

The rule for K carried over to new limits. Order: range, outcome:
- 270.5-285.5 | 17.8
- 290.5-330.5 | 17.6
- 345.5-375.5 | 17.1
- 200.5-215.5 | 19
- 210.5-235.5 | 18.7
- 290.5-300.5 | 18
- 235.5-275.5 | 18.1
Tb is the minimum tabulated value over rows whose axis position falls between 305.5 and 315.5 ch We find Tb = 18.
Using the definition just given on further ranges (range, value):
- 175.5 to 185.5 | 19.1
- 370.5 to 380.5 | 17.2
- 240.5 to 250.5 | 18.3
